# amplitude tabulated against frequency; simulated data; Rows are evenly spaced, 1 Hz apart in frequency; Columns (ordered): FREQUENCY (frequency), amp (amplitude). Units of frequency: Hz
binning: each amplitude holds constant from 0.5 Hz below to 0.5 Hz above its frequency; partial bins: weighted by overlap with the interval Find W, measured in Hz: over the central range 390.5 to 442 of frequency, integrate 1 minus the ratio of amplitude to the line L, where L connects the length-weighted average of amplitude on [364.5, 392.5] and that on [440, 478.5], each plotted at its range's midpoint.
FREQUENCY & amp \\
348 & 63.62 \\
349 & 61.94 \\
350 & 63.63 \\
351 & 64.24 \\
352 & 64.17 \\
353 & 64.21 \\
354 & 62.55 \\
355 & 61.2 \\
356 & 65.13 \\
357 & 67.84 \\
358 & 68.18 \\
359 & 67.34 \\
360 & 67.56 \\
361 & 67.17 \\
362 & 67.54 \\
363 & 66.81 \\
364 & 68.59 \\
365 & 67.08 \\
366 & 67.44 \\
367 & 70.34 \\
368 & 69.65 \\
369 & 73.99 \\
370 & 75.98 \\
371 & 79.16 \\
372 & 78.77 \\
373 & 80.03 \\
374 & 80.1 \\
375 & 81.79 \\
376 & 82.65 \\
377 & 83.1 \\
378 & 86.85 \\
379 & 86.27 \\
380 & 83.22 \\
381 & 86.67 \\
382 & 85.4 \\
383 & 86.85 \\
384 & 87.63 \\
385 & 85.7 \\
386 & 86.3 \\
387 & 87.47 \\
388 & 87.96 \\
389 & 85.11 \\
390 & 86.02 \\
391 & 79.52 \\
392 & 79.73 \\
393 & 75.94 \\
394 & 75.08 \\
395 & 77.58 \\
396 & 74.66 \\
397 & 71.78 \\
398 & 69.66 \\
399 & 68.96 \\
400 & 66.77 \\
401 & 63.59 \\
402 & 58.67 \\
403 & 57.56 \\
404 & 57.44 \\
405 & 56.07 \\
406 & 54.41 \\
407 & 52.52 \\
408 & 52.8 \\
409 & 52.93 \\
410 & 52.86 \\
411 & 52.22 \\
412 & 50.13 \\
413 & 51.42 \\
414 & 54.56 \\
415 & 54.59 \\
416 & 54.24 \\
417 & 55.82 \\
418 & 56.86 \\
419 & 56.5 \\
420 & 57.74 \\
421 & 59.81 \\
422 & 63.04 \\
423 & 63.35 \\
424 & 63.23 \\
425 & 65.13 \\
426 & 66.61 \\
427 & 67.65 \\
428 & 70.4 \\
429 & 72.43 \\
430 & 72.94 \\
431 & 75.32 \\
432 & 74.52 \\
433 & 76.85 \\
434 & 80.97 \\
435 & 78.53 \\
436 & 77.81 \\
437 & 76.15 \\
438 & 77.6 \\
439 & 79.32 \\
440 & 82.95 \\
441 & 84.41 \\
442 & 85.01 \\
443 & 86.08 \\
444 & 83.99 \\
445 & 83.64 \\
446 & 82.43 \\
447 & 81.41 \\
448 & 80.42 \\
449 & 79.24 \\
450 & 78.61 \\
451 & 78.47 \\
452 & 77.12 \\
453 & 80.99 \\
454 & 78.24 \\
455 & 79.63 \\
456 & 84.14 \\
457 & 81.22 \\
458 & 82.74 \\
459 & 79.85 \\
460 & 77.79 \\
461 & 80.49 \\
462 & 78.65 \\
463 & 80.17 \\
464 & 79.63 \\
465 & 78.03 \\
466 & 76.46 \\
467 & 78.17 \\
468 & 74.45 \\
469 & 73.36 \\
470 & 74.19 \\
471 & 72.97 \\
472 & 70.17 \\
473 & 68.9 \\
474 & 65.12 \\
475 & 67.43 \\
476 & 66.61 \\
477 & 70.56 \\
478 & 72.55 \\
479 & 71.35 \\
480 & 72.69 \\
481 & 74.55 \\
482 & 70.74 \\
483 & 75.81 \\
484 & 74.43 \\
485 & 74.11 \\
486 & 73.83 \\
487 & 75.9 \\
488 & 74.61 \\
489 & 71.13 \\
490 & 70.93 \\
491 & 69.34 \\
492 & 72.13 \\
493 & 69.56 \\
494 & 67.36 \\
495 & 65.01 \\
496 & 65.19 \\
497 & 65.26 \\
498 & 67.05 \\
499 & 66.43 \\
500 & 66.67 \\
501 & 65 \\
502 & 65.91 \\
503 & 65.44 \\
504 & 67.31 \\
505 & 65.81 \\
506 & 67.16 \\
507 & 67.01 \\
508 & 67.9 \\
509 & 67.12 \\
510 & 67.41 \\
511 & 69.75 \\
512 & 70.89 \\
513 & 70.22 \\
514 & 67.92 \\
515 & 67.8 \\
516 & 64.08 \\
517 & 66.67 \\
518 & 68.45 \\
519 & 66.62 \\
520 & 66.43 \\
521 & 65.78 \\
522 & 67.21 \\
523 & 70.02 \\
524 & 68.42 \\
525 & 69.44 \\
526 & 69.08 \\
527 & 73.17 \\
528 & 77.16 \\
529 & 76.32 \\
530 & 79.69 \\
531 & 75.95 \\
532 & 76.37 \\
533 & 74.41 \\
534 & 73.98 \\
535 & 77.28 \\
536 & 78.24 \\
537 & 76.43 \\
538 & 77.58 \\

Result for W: 8.6 Hz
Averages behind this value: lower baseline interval 81.1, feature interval 66.3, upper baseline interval 77.8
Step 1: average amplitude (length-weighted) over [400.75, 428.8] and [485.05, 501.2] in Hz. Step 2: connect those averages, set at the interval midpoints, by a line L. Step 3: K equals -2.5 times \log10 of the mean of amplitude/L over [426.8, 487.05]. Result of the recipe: -0.20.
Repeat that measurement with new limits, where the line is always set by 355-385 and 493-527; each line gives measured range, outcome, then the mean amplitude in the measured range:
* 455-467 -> -0.138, 79.8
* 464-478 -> -0.040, 72.3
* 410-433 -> 0.173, 61.9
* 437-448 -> -0.154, 82.3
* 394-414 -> 0.218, 60.3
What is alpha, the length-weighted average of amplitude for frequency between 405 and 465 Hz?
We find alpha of 71.1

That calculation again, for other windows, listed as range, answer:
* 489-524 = 67.5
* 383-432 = 66.7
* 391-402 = 72.1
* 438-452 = 81.7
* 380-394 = 84.2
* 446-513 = 72.9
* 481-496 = 71.7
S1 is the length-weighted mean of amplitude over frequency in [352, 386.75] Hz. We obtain 75.2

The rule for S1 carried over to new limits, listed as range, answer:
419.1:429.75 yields 64.8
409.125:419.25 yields 53.8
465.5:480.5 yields 71.7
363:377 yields 75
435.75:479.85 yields 77.7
